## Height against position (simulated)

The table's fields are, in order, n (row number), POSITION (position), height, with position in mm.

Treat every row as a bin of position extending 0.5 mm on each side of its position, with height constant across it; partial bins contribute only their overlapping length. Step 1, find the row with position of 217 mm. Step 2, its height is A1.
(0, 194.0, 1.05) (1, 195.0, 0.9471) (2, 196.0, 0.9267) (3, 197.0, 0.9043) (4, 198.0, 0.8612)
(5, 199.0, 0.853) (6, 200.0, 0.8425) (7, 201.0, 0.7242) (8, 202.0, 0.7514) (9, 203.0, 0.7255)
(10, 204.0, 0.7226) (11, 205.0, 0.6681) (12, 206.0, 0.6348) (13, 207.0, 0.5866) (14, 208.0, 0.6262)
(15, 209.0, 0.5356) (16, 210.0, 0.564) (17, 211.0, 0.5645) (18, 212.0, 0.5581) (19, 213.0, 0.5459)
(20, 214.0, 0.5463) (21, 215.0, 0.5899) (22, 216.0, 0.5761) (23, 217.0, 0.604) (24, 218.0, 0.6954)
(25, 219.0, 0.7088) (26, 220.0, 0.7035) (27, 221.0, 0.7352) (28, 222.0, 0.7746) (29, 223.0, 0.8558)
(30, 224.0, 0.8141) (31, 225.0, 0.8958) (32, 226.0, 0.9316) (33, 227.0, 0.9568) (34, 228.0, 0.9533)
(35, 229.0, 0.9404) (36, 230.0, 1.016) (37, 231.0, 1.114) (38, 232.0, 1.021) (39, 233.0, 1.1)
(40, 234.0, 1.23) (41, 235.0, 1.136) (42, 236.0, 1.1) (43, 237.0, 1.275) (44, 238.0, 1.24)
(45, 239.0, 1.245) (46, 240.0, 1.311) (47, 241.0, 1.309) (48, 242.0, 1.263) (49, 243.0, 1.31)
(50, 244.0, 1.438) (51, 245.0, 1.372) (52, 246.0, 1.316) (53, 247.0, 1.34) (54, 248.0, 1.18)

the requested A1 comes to 0.604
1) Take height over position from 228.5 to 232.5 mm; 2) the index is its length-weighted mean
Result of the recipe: 1.02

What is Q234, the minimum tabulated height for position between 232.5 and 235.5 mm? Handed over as 1.1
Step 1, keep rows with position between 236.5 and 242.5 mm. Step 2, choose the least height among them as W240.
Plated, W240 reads 1.24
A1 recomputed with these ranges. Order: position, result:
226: 0.9316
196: 0.9267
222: 0.7746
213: 0.5459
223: 0.8558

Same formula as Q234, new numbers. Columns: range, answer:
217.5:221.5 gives 0.6954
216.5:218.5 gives 0.604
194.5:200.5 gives 0.8425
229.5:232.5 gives 1.016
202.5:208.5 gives 0.5866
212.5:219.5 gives 0.5459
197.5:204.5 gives 0.7226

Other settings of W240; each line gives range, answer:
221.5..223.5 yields 0.7746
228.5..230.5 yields 0.9404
